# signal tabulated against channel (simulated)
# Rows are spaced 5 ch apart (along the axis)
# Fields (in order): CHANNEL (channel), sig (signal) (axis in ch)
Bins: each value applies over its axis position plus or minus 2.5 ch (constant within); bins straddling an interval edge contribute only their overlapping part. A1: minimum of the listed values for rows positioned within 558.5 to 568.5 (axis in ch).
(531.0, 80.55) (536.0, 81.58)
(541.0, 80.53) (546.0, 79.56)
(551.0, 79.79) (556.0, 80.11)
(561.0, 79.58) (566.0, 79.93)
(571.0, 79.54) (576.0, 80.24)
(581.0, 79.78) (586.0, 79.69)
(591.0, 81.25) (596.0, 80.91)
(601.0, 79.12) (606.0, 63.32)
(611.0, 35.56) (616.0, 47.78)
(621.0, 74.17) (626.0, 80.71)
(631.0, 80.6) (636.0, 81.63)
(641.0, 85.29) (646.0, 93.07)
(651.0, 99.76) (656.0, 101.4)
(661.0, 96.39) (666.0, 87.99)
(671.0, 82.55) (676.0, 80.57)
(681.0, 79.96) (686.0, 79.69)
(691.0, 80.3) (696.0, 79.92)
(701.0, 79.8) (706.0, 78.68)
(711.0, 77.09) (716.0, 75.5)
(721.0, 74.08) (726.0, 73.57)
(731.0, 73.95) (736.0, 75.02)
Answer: 79.58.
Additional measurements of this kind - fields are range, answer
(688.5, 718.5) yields 75.5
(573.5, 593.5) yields 79.69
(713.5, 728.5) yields 73.57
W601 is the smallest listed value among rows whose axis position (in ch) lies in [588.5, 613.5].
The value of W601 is 35.56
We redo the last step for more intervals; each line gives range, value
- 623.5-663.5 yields 80.6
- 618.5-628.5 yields 74.17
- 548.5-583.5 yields 79.54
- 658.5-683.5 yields 79.96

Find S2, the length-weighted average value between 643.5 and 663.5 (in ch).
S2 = 97.7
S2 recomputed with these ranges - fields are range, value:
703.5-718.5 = 77.1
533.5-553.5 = 80.4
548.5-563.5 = 79.8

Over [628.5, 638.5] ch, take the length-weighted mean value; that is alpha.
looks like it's 81.1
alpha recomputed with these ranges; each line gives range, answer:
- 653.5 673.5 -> 92.1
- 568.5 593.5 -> 80.1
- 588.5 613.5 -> 68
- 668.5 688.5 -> 80.7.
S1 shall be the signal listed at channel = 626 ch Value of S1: 80.71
